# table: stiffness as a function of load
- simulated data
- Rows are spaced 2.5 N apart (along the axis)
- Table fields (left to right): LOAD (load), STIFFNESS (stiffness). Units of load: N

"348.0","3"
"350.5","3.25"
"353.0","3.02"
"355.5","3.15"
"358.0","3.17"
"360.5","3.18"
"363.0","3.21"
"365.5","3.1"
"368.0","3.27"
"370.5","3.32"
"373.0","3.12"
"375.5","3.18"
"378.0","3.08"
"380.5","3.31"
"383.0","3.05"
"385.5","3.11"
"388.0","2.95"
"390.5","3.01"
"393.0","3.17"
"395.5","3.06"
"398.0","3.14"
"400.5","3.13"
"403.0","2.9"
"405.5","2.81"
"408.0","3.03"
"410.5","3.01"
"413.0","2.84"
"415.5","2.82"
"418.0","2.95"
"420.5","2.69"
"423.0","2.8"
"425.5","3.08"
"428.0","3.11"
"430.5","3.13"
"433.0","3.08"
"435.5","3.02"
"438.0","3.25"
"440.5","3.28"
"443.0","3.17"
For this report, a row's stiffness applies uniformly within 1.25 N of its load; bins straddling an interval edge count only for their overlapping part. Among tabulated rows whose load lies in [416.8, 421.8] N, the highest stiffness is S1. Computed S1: 2.95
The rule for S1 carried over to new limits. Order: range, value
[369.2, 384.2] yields 3.32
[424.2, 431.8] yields 3.13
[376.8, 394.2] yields 3.31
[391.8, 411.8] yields 3.17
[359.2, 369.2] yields 3.27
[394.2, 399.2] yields 3.14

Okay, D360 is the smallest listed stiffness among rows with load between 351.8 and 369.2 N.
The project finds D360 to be 3.02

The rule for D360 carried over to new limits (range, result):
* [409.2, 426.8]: 2.69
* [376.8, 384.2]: 3.05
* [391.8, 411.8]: 2.81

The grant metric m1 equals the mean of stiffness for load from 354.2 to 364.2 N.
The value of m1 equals 3.18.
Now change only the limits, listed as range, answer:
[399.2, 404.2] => 3.02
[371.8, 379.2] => 3.13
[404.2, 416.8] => 2.9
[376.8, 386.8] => 3.14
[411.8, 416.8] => 2.83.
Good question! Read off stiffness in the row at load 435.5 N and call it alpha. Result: 3.02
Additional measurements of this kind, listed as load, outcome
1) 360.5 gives 3.18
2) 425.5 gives 3.08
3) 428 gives 3.11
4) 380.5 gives 3.31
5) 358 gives 3.17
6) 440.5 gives 3.28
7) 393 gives 3.17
